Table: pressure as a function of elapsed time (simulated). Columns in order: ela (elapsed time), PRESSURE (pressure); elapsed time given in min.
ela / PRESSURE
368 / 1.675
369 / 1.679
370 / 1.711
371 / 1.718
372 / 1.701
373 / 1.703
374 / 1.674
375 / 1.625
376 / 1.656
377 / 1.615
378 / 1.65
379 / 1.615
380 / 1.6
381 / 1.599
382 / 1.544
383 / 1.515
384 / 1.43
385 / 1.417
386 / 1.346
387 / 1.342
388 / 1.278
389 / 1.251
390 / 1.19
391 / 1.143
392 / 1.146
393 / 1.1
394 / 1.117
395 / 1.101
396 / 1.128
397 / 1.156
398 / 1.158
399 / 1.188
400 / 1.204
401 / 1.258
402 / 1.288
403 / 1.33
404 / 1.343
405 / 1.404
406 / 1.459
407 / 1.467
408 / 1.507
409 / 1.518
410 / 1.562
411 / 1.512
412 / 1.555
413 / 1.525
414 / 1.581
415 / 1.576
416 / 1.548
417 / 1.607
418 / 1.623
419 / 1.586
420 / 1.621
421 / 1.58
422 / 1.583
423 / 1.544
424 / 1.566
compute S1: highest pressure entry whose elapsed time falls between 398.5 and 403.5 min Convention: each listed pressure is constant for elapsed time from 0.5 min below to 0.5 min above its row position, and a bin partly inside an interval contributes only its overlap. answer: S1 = 1.33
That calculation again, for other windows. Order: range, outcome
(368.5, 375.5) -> 1.718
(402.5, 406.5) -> 1.459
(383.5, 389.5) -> 1.43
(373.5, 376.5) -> 1.674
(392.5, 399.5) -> 1.188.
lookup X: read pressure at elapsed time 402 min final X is 1.288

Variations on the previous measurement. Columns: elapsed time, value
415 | 1.576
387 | 1.342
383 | 1.515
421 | 1.58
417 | 1.607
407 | 1.467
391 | 1.143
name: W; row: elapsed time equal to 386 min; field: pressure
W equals 1.346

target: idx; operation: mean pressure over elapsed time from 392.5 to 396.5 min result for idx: 1.11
